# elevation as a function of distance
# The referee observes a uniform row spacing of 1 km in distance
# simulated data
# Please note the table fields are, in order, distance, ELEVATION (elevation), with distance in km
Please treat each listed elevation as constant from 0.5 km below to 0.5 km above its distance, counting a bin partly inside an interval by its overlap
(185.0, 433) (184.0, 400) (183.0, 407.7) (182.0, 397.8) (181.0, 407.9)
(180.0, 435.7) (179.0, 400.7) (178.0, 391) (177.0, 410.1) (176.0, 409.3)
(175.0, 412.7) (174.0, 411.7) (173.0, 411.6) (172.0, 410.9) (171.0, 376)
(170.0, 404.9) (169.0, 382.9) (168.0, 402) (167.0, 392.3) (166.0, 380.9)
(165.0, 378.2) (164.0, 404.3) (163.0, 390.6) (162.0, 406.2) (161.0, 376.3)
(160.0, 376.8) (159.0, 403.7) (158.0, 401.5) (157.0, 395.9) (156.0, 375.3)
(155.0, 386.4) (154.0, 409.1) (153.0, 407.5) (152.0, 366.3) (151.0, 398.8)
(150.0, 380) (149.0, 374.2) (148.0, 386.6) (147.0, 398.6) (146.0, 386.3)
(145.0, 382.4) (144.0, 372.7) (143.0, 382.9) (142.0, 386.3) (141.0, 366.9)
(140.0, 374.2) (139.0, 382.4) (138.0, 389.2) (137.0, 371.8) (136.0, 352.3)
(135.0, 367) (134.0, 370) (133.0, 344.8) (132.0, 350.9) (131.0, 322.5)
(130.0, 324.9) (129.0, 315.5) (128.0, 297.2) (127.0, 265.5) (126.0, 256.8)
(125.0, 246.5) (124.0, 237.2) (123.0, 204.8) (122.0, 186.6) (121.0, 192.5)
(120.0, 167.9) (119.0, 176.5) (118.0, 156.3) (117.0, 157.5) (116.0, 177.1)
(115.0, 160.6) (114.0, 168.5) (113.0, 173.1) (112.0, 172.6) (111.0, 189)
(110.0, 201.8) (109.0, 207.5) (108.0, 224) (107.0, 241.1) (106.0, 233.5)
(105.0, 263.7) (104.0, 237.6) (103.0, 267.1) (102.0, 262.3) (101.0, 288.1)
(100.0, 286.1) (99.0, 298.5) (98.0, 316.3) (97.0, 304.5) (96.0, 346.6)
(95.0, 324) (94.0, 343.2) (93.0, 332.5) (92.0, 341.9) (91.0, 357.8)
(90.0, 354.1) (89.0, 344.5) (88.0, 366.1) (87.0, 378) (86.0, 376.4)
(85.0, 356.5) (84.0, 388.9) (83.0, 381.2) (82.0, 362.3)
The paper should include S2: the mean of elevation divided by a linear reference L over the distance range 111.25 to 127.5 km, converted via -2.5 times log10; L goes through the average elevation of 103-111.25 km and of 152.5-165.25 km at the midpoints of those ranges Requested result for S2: 0.36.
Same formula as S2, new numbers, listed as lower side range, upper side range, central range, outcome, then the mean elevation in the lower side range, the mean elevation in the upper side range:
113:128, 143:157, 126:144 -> -0.20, 199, 387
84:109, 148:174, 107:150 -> 0.24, 310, 392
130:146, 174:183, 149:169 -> -0.01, 367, 408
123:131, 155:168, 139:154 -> -0.13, 276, 390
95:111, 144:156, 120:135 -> 0.19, 265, 388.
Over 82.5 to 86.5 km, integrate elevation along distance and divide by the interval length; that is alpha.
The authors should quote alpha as 376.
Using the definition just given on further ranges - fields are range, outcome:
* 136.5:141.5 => 377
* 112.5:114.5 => 171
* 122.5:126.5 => 236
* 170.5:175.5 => 405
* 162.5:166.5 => 388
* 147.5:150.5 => 380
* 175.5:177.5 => 410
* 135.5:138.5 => 371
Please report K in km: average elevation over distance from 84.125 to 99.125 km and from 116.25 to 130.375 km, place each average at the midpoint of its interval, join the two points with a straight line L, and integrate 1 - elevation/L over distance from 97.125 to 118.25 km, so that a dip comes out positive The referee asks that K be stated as 4.6 km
